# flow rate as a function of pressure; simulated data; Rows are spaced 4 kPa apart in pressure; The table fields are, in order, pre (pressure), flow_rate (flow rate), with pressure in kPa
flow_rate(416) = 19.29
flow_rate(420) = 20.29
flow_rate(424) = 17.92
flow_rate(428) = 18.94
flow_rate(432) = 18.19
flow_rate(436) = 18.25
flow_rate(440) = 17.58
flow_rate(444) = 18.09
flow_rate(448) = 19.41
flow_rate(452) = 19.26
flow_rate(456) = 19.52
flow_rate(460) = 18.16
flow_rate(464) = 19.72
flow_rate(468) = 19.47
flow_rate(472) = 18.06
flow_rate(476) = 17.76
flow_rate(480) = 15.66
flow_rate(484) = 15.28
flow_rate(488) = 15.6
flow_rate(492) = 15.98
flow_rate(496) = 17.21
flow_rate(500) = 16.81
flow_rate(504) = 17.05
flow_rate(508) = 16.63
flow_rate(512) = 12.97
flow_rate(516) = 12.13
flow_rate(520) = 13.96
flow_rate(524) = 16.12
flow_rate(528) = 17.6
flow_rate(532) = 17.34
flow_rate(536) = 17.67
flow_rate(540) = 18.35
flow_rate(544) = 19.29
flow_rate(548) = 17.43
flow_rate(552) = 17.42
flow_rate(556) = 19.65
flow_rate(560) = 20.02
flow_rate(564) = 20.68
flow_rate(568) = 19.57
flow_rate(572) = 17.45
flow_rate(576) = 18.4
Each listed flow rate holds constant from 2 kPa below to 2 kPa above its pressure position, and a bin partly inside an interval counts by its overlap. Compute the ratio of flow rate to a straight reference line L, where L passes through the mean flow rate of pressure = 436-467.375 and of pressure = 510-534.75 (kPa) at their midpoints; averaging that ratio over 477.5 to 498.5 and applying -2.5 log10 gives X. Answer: 0.06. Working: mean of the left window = 18.8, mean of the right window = 15.1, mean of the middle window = 16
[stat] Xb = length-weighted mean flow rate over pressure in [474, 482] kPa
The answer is 16.7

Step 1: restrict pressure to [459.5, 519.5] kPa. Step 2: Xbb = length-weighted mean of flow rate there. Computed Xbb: 16.5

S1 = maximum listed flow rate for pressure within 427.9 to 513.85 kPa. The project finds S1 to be 19.72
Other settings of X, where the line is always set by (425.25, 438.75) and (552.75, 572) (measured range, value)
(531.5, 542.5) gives 0.08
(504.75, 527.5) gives 0.28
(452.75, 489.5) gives 0.06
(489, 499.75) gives 0.15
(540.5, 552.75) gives 0.07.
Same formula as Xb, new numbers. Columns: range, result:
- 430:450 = 18.3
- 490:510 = 16.7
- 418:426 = 19.1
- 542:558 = 18.4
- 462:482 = 18.1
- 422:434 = 18.3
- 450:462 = 19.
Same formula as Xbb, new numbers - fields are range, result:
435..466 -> 18.8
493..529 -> 15.6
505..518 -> 14.2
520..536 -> 16.7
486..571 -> 17.1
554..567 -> 20.1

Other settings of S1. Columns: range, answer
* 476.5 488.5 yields 15.66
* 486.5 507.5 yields 17.21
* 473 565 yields 20.68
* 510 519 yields 12.97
